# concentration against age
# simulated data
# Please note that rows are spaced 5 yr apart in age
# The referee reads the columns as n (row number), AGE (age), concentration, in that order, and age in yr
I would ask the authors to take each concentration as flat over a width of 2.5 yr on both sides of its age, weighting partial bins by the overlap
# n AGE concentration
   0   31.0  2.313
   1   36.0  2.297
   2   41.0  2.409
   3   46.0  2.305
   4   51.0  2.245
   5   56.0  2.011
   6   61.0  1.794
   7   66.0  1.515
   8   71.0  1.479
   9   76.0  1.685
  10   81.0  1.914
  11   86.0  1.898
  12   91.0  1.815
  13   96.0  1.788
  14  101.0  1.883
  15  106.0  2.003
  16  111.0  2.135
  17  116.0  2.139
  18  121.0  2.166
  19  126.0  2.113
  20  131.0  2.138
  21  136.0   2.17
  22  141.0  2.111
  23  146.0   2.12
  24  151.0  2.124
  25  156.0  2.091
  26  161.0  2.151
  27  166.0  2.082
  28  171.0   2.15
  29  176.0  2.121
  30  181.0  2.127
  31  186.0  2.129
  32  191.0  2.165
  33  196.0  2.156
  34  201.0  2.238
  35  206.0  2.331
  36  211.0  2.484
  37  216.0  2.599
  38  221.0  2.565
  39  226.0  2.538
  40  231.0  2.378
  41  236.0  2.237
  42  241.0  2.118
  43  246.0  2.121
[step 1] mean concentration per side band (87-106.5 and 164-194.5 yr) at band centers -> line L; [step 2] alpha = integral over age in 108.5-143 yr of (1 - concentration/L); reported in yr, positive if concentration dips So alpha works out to -3.2 yr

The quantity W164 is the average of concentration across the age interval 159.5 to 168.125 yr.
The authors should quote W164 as 2.11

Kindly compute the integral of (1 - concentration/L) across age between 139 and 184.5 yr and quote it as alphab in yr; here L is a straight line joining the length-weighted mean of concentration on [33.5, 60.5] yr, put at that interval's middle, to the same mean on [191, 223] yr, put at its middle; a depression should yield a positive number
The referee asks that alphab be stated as 4.12 yr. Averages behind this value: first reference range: 2.22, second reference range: 2.37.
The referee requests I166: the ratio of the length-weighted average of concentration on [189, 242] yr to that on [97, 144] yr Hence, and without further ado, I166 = 1.13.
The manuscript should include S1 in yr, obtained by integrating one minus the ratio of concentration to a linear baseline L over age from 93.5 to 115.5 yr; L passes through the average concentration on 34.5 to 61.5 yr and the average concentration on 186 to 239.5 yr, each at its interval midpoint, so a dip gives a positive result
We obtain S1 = 2.8 yr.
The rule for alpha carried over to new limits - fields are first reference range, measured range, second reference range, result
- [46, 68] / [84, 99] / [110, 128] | 1.61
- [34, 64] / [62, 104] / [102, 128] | 7.44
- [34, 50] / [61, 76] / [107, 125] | 4.52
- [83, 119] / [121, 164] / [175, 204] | -1.65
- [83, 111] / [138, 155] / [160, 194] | -0.61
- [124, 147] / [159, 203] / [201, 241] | 2.62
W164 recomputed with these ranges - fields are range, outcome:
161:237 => 2.28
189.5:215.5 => 2.3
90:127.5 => 2.01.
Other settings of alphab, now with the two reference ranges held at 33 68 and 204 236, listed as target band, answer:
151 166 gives 1.4 yr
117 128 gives 0.5 yr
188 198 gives 1.0 yr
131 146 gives 1.0 yr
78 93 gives 2.1 yr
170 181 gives 1.1 yr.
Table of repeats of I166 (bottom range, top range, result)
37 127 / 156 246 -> 1.15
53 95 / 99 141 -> 1.18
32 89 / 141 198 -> 1.08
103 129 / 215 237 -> 1.17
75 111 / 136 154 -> 1.13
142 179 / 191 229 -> 1.13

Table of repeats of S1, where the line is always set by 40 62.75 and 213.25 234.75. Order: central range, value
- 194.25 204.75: 1.0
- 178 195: 2.0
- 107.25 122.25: 1.0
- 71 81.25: 2.3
